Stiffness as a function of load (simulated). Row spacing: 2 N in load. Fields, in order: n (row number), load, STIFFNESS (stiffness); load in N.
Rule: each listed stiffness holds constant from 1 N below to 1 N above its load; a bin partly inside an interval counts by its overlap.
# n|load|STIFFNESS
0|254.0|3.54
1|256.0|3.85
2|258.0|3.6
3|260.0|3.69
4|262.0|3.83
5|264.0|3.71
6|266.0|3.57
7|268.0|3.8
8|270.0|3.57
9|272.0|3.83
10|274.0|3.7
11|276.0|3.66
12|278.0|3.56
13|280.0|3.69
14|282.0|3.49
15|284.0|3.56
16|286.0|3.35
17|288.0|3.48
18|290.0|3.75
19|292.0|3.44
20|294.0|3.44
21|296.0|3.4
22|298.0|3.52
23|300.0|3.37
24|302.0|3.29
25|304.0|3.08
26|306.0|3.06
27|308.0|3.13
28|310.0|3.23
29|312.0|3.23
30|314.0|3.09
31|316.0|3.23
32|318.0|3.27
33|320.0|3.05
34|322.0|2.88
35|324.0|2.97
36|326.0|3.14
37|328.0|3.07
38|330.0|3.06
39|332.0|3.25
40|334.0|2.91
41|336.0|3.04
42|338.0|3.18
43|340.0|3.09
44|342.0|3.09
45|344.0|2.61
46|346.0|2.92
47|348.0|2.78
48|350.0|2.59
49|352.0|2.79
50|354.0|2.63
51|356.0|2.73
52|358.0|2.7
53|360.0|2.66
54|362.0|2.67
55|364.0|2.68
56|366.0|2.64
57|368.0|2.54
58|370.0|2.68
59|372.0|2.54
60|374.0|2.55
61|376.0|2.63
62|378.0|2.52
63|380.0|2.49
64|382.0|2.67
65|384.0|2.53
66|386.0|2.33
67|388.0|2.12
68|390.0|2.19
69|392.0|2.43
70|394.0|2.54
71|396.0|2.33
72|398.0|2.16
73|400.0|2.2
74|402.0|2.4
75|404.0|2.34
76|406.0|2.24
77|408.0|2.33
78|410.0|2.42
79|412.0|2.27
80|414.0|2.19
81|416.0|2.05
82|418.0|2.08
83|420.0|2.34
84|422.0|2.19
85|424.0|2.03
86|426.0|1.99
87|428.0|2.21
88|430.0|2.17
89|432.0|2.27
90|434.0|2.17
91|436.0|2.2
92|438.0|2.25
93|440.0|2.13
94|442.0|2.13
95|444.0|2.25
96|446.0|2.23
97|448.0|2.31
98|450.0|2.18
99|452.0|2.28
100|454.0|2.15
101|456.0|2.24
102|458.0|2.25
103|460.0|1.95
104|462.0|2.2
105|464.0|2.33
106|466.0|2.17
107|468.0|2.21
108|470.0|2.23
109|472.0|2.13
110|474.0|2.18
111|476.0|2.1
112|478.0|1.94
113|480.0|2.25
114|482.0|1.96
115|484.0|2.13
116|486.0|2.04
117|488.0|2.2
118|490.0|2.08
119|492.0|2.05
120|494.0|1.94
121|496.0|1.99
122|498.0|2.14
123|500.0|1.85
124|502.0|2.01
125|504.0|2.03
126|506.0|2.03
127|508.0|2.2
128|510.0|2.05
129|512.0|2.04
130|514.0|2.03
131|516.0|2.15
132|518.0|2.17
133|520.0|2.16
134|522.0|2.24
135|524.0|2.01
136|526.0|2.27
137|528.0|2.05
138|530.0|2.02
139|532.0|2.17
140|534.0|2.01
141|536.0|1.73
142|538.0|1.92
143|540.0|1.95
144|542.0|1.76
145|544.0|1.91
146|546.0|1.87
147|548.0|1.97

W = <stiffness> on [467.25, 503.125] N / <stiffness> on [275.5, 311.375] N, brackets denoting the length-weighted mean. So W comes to 0.6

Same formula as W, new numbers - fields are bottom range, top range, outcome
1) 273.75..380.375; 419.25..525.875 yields 0.70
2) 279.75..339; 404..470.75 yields 0.68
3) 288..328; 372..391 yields 0.76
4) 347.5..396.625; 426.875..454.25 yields 0.86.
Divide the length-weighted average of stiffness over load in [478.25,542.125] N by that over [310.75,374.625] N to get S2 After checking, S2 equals 0.71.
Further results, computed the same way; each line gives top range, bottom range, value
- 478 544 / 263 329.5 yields 0.61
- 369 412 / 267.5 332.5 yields 0.72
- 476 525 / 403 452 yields 0.94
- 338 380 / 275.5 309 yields 0.79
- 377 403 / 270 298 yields 0.67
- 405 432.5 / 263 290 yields 0.61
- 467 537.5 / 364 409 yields 0.85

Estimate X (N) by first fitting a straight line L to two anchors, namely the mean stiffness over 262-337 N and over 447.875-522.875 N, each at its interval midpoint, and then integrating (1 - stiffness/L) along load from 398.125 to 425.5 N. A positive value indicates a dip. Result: 4.0 N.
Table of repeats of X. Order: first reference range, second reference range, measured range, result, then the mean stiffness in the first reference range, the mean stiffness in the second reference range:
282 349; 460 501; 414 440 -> 3.1 N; 3.19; 2.1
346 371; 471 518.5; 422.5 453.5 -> 1.8 N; 2.68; 2.07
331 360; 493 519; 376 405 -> 2.8 N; 2.87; 2.05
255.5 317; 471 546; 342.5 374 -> 3.6 N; 3.49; 2.05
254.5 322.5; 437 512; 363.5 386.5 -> 2.2 N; 3.46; 2.13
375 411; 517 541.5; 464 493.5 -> 0.7 N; 2.38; 2.05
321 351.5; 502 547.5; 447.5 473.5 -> 1.7 N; 2.97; 2.03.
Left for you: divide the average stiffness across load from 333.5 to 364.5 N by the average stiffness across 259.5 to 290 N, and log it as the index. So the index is 0.8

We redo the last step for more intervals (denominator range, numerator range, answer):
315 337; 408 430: 0.71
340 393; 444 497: 0.82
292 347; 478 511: 0.65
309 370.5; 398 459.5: 0.76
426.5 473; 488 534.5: 0.94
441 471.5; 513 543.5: 0.92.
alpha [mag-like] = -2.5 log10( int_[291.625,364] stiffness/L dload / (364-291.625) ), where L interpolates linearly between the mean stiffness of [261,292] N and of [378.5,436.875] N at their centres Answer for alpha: 0.02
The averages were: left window 3.63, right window 2.27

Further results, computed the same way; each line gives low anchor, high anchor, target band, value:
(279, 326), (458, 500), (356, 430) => 0.13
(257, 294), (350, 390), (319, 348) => -0.01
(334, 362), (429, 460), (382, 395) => 0.08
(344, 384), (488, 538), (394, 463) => 0.08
